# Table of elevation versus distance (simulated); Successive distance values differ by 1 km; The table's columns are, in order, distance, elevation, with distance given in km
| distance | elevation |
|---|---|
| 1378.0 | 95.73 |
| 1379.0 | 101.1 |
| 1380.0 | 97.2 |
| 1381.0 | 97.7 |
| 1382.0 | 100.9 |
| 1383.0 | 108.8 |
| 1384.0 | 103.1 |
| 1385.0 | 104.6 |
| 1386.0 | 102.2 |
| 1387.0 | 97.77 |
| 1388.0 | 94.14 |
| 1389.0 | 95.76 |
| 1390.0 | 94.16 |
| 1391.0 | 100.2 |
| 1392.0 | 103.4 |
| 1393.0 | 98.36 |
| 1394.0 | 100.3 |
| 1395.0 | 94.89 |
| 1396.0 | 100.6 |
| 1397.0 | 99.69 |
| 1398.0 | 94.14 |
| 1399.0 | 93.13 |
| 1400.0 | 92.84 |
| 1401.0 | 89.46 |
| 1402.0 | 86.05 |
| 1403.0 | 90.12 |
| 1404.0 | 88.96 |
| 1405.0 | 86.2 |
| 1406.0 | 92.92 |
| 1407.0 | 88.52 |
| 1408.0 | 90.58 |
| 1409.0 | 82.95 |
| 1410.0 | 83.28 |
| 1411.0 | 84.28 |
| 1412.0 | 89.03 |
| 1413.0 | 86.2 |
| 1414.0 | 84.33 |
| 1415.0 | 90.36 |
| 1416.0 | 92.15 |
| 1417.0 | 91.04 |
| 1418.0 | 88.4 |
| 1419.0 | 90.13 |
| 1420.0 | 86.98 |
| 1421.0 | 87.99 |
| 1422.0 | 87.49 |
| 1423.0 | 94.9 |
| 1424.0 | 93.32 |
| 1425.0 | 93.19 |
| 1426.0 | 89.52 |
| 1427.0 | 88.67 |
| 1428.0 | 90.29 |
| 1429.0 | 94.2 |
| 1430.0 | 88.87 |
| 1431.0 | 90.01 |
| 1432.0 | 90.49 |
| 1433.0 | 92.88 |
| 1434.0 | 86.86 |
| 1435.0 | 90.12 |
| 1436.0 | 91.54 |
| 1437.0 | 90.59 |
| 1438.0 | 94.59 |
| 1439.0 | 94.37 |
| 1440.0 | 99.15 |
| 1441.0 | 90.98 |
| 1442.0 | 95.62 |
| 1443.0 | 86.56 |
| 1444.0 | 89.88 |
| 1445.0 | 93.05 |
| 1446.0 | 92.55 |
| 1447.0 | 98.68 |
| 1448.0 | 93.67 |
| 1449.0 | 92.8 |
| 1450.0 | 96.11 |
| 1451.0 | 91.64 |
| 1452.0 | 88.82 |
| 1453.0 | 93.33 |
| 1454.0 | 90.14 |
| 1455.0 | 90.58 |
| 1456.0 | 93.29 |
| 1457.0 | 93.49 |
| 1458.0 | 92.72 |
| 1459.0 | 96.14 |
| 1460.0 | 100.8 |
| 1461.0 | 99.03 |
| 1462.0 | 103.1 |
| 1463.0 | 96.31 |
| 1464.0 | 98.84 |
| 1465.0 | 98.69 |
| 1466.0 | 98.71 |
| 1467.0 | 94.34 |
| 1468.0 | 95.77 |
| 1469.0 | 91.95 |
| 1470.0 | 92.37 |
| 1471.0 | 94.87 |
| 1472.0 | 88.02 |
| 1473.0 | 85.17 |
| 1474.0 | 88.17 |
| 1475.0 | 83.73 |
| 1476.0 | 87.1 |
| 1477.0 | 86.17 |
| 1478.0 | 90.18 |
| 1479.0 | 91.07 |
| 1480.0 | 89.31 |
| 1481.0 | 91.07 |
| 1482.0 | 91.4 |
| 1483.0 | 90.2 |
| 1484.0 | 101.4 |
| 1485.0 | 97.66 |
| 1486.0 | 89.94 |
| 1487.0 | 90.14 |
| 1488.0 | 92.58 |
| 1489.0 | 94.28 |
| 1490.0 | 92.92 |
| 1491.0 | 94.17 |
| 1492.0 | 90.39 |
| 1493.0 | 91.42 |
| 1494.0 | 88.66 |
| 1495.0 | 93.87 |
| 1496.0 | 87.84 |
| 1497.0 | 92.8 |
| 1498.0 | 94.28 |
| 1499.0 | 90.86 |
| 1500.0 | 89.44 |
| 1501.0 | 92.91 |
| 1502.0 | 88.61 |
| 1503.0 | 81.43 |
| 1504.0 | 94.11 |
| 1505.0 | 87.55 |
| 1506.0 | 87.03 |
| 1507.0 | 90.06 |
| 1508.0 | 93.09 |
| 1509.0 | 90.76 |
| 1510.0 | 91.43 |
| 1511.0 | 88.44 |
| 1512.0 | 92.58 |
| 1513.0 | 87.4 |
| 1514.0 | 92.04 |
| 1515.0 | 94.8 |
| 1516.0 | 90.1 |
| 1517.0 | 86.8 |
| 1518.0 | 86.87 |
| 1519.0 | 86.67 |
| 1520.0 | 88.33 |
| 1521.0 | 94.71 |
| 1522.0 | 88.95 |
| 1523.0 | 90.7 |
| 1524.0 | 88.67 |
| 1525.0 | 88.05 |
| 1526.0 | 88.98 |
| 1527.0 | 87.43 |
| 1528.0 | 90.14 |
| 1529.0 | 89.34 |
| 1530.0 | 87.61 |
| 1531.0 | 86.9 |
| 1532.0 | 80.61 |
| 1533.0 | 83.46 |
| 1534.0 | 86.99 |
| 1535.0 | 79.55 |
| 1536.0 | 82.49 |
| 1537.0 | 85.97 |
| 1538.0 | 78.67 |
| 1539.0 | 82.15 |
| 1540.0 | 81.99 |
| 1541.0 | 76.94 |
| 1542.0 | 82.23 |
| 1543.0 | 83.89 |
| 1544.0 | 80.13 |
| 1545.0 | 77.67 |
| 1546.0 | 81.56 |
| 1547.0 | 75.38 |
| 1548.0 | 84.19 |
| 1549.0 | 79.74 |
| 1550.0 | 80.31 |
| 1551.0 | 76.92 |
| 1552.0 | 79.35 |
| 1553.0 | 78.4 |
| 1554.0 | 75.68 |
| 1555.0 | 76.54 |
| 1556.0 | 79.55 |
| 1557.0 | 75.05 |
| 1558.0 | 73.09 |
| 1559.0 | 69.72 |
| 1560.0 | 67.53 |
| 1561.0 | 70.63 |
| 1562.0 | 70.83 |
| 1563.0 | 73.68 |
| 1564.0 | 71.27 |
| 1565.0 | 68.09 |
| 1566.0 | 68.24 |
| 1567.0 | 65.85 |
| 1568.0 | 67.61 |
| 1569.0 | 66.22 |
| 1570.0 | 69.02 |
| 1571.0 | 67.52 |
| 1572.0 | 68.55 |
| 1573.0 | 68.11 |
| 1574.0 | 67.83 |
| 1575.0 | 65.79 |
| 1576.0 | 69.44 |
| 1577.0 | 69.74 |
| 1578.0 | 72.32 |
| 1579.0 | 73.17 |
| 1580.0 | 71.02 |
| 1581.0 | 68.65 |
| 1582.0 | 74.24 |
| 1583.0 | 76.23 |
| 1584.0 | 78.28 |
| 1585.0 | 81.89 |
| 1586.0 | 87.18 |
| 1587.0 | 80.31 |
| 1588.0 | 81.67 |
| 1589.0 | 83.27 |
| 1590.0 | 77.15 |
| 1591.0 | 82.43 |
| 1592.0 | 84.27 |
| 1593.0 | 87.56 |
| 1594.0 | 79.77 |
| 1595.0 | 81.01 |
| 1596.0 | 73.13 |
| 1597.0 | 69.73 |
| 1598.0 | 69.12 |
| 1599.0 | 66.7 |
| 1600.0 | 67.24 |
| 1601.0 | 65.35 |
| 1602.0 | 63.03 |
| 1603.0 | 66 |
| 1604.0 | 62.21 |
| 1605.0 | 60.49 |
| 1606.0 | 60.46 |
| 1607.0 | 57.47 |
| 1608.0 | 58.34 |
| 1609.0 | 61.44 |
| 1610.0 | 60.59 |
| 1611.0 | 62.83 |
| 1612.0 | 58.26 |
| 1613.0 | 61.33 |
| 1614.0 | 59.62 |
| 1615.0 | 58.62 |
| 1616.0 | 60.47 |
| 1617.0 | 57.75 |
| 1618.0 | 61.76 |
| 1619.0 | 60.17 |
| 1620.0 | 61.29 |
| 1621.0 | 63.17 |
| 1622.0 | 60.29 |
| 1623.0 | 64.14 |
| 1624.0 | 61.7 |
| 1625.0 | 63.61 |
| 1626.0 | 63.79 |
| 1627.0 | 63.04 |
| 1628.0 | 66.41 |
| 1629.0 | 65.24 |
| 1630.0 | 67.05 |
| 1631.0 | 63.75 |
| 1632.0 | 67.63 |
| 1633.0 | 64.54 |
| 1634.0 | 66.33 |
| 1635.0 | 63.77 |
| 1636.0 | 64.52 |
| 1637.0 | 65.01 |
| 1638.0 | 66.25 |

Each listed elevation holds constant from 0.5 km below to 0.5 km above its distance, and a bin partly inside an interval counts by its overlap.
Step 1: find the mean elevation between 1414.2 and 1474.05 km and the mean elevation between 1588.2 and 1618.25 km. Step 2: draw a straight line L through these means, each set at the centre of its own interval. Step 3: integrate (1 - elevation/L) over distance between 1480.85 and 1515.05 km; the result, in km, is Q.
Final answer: -3.0 km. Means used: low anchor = 92.6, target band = 91.3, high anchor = 67.4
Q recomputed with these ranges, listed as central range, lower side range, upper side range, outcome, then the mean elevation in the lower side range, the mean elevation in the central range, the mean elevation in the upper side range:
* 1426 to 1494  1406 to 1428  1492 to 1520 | -2.4 km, 88.9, 92.5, 90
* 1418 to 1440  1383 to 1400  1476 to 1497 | 1.1 km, 98.7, 90.9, 91.6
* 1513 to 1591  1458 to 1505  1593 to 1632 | -1.8 km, 92.4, 79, 64.2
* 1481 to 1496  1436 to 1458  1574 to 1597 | -0.8 km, 92.8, 92.6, 76.8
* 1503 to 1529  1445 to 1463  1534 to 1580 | -2.2 km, 94.5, 89.7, 74.7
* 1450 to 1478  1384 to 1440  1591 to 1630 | -2.6 km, 92.1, 93.1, 65.2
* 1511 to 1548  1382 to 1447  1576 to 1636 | -3.7 km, 92.6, 85.8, 68.1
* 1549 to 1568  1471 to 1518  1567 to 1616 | 0.9 km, 90.5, 73.4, 69.9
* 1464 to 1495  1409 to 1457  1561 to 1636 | -2.7 km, 90.9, 91.9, 68.2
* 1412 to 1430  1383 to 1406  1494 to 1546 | 0.8 km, 96.1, 89.9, 87.5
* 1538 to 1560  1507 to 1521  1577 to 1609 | 1.1 km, 90.1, 78.3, 72.7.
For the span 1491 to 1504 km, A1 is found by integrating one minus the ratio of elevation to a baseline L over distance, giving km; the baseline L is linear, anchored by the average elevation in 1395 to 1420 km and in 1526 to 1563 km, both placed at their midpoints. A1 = -1.1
